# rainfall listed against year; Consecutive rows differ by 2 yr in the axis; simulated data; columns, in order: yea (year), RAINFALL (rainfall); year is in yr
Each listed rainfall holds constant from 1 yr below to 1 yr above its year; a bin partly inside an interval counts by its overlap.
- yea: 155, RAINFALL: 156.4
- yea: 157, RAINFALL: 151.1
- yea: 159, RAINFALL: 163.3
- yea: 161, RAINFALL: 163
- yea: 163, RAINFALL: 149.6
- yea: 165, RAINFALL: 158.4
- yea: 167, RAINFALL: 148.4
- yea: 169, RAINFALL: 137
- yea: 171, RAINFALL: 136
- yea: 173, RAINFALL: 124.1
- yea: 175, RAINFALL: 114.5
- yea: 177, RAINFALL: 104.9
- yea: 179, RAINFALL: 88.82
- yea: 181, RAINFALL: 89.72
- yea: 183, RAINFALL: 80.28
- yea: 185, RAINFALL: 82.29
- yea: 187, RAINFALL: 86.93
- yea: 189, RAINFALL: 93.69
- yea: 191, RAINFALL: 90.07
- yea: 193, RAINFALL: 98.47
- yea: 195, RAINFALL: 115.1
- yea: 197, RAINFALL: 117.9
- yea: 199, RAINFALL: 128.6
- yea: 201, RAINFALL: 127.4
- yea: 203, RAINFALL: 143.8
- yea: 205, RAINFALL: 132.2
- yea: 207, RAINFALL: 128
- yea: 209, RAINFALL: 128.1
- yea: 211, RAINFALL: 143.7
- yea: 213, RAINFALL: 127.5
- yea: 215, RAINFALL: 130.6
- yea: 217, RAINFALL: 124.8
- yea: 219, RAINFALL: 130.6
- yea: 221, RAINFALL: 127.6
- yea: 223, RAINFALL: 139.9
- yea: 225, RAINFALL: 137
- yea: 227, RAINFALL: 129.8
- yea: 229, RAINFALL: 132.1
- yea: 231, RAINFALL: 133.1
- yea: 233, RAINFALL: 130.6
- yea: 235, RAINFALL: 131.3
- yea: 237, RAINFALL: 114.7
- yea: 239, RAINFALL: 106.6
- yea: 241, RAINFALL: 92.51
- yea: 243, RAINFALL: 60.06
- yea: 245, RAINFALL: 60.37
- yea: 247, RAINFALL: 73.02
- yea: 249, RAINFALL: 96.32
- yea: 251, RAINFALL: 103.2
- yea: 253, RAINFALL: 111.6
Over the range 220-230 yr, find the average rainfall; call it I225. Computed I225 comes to 133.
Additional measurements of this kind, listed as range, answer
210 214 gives 136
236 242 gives 105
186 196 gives 96.9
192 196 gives 107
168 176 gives 128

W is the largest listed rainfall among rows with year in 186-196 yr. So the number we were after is 115.1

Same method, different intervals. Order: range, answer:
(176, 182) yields 104.9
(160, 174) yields 163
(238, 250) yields 106.6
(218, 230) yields 139.9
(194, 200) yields 128.6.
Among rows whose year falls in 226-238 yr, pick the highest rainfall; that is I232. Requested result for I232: 133.1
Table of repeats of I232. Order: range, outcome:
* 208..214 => 143.7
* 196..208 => 143.8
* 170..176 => 136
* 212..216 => 130.6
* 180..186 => 89.72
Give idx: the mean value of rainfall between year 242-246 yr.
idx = 60.2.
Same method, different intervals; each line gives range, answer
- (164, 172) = 145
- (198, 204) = 133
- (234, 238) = 123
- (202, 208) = 135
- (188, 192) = 91.9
